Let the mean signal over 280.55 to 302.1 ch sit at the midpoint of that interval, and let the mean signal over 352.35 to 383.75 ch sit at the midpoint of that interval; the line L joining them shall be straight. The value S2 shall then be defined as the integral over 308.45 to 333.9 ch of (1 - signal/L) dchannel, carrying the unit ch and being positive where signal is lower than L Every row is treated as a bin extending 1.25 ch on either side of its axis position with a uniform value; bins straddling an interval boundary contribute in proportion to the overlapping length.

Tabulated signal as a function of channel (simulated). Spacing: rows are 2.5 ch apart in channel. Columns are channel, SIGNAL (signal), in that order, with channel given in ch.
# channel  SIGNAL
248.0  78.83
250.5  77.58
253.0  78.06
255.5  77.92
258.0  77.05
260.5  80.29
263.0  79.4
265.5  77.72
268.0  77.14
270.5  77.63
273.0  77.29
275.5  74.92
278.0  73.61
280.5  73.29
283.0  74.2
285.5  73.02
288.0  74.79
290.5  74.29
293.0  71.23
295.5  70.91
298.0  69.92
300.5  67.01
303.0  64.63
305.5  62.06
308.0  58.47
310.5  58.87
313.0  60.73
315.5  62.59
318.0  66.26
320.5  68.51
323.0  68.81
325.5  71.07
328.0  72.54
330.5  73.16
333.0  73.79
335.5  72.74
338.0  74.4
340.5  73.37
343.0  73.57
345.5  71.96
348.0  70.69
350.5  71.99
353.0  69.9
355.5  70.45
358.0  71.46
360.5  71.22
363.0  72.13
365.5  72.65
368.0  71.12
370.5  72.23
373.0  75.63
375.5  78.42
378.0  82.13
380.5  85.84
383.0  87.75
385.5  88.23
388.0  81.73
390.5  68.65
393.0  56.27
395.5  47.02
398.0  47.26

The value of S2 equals 2.1 ch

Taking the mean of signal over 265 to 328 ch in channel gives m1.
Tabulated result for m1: 69.9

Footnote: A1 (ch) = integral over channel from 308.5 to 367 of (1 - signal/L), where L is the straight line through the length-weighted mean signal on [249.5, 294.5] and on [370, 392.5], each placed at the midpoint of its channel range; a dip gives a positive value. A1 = 6.1 ch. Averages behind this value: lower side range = 76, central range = 70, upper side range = 79.5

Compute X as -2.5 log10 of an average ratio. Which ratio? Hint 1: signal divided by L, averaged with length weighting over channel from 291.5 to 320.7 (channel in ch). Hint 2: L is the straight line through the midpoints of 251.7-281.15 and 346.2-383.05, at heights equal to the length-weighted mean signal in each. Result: 0.17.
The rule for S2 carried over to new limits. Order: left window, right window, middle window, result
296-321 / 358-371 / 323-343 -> -1.60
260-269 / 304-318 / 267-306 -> -1.19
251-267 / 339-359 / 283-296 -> 0.51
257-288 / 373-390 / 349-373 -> 2.90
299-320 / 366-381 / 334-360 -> -0.37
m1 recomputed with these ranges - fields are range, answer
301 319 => 62.1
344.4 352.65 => 71.4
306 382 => 71.2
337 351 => 72.7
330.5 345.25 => 73.4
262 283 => 76.2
